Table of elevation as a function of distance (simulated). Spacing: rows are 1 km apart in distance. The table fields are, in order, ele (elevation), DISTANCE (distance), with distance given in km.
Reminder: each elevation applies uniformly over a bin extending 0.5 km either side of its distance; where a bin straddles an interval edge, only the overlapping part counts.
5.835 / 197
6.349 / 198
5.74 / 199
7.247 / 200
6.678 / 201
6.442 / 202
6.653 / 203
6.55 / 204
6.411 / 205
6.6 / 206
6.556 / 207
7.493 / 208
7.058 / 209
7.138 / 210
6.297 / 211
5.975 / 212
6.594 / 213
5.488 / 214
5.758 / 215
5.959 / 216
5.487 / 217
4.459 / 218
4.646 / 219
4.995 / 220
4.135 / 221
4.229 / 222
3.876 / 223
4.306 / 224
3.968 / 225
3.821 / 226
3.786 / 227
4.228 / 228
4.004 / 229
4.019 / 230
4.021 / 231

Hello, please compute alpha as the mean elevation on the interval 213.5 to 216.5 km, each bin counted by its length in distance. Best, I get 5.73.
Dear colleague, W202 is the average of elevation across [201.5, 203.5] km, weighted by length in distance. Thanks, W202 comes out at 6.55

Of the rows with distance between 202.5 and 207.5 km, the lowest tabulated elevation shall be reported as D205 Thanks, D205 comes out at 6.411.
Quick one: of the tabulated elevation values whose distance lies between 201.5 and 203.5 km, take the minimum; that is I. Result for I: 6.442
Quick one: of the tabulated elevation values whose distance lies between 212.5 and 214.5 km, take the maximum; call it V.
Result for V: 6.594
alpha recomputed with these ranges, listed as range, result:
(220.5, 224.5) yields 4.14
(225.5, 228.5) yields 3.94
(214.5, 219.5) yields 5.26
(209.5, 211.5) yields 6.72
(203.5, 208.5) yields 6.72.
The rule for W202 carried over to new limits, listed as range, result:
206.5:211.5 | 6.91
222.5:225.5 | 4.05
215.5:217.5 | 5.72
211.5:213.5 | 6.28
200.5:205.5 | 6.55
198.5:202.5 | 6.53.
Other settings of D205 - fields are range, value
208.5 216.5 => 5.488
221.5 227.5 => 3.786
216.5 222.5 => 4.135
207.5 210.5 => 7.058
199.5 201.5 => 6.678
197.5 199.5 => 5.74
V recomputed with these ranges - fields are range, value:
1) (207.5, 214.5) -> 7.493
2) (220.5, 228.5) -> 4.306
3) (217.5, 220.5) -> 4.995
